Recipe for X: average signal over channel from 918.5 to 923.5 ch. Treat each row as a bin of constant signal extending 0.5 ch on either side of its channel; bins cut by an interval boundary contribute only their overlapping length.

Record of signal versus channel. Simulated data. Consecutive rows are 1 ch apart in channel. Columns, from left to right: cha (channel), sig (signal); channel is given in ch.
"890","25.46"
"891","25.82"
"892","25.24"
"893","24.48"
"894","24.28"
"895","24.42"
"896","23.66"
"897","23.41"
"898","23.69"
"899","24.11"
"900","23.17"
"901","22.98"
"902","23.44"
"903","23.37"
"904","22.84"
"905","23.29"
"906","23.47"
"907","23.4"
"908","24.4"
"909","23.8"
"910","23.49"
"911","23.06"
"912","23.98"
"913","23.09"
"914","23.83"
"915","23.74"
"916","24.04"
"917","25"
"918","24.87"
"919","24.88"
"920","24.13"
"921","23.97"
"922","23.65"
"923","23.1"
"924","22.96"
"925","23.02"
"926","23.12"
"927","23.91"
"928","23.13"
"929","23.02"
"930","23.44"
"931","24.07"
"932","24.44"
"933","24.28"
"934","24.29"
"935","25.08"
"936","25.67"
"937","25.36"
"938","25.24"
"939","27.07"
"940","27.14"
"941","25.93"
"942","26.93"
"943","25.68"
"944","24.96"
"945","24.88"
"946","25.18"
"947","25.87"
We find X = 23.9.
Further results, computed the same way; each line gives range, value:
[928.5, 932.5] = 23.7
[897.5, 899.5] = 23.9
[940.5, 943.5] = 26.2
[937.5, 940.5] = 26.5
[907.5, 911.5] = 23.7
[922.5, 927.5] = 23.2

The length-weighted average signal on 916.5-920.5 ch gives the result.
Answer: 24.7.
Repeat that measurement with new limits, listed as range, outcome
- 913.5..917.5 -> 24.2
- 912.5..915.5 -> 23.6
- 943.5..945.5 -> 24.9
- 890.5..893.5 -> 25.2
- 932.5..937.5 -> 24.9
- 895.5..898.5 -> 23.6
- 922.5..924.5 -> 23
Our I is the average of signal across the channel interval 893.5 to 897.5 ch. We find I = 23.9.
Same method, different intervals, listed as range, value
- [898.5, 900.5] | 23.6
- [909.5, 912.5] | 23.5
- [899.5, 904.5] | 23.2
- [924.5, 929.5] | 23.2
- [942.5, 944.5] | 25.3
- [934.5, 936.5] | 25.4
